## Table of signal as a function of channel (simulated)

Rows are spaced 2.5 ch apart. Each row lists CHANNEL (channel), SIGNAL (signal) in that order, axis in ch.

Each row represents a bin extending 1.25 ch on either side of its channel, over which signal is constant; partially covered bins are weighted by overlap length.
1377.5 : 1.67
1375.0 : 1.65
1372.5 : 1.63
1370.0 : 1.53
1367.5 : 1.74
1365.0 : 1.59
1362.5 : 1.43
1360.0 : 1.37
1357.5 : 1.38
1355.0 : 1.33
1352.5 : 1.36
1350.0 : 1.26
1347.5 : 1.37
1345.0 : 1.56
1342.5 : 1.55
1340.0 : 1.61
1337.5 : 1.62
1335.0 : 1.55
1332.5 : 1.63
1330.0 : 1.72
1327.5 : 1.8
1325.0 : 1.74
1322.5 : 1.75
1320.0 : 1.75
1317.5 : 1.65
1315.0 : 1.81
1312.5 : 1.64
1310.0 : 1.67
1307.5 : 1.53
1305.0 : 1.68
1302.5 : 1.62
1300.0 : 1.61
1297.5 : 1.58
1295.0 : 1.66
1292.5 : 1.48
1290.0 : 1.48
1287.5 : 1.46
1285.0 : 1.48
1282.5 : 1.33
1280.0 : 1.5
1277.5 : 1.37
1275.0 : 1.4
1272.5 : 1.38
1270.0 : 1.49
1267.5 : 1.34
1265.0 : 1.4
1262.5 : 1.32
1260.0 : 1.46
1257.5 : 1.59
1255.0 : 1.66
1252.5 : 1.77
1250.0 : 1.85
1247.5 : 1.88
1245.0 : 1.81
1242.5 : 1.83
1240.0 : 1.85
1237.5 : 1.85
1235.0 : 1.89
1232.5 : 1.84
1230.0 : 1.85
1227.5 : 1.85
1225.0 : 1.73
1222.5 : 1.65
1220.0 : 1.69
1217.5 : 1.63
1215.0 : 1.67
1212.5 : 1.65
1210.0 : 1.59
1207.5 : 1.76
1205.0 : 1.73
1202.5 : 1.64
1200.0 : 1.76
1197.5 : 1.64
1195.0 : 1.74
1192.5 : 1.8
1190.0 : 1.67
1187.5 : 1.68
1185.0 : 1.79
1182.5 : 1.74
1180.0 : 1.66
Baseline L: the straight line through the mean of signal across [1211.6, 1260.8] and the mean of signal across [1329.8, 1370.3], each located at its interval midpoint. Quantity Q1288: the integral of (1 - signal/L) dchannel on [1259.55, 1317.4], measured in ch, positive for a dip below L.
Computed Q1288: 4.3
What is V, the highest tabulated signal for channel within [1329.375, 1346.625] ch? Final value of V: 1.72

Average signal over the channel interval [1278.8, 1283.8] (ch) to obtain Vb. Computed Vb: 1.41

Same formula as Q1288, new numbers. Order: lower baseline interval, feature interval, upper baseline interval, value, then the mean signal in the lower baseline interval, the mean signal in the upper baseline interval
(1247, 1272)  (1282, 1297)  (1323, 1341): 1.1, 1.56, 1.67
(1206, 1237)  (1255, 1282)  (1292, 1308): 3.6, 1.74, 1.6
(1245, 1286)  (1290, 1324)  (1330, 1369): -3.0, 1.52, 1.5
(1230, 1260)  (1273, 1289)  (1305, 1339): 2.9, 1.79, 1.68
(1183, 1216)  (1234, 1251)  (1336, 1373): -2.2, 1.7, 1.49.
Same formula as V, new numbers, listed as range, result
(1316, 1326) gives 1.75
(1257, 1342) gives 1.81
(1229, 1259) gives 1.89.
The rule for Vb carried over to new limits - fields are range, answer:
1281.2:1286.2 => 1.41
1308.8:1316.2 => 1.71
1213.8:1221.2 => 1.66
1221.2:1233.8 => 1.78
